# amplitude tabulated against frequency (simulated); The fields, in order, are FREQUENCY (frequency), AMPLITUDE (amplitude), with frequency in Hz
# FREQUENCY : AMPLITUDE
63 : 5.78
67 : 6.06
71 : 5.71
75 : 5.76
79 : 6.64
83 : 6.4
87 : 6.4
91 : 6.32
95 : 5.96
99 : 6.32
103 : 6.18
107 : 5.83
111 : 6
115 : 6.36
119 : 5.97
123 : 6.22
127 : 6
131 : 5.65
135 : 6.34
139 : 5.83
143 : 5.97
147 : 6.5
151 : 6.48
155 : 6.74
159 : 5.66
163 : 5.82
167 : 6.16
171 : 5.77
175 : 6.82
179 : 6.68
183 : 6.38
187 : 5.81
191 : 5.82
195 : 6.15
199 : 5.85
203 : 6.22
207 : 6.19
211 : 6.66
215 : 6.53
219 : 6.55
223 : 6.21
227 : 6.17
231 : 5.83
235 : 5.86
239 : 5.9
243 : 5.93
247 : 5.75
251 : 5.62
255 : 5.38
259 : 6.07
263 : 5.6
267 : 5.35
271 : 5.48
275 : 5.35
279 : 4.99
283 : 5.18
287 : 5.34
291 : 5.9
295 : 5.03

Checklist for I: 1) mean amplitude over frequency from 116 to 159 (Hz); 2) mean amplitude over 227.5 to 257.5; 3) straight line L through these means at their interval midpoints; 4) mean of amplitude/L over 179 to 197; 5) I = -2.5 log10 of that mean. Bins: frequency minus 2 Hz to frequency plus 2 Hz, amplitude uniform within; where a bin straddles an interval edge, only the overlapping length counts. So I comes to -0.02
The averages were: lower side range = 6.15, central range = 6.11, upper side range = 5.78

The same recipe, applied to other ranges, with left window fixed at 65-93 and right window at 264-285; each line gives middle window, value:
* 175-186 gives -0.14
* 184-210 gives -0.08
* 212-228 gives -0.16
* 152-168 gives -0.06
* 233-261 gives -0.07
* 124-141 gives -0.01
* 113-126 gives -0.03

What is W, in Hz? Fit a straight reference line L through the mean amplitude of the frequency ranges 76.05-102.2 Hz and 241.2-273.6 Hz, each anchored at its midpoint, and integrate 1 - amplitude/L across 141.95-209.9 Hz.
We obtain -2.5 Hz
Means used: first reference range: 6.31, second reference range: 5.64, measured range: 6.19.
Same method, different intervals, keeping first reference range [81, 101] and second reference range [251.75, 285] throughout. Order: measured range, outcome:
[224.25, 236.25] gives -0.8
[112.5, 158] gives -0.8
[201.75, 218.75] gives -2.1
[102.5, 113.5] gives 0.4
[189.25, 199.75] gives -0.3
